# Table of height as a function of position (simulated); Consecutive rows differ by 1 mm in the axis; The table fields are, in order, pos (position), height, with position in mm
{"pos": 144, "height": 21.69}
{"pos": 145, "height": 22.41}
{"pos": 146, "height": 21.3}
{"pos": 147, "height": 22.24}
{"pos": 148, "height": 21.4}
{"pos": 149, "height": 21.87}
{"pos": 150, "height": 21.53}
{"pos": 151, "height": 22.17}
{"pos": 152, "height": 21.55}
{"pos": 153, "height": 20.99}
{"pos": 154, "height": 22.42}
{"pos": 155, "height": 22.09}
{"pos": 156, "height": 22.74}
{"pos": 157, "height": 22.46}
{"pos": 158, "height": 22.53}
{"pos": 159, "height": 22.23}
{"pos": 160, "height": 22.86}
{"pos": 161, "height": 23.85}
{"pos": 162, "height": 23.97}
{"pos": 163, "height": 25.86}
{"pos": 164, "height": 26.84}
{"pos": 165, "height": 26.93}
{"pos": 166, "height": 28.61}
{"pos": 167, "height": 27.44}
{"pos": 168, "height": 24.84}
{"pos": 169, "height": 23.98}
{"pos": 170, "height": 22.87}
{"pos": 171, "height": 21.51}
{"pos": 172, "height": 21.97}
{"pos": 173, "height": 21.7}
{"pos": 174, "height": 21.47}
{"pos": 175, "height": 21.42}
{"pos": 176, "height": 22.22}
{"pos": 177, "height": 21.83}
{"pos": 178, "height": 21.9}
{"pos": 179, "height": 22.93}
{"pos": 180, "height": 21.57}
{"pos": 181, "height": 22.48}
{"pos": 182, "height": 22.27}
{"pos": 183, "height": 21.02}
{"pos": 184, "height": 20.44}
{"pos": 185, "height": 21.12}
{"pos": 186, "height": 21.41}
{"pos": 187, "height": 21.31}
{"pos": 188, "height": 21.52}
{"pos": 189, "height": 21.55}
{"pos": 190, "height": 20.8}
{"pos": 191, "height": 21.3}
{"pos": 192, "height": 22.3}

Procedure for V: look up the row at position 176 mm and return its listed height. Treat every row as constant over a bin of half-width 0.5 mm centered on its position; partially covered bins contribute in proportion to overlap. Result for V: 22.22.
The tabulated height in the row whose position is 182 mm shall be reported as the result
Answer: 22.27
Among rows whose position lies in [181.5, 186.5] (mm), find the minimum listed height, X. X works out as 20.44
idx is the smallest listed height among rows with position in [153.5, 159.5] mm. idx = 22.09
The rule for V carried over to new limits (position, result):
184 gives 20.44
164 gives 26.84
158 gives 22.53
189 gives 21.55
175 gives 21.42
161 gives 23.85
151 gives 22.17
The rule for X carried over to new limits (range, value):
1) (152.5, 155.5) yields 20.99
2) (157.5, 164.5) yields 22.23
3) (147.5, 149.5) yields 21.4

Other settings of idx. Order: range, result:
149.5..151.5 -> 21.53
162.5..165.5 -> 25.86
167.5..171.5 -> 21.51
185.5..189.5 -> 21.31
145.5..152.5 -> 21.3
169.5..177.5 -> 21.42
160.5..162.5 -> 23.85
